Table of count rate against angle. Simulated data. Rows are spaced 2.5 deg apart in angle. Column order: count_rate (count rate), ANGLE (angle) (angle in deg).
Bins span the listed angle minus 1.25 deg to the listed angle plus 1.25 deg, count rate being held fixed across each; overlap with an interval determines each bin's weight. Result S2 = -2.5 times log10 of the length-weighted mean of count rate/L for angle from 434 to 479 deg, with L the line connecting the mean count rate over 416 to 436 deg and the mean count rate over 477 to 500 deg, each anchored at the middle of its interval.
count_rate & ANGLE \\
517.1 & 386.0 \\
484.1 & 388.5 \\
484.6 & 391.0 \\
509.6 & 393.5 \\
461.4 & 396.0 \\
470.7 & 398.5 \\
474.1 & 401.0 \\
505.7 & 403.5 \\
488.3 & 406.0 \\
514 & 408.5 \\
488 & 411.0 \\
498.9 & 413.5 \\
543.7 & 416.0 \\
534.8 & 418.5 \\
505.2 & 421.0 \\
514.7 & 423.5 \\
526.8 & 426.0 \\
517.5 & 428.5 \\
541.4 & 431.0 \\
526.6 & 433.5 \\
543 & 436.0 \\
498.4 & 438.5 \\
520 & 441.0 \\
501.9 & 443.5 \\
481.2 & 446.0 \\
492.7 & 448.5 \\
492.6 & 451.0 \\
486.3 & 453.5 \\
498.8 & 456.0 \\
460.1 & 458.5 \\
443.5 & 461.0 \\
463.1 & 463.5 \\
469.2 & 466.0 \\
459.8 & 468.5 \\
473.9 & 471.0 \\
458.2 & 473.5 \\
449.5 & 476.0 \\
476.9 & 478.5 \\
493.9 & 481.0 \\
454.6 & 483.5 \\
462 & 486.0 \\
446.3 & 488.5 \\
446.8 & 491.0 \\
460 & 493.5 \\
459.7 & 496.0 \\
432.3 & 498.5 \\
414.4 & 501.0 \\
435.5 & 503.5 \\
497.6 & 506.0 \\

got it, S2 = 0.02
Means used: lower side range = 526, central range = 482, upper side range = 459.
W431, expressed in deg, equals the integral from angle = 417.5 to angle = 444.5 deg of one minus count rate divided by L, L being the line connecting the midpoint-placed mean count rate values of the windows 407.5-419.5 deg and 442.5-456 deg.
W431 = -0.93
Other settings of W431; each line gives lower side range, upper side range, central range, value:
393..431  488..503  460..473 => 0.1 deg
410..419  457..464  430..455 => -1.5 deg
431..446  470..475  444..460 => 0.3 deg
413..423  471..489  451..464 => 0.3 deg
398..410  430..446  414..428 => -0.5 deg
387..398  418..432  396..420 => 0.1 deg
